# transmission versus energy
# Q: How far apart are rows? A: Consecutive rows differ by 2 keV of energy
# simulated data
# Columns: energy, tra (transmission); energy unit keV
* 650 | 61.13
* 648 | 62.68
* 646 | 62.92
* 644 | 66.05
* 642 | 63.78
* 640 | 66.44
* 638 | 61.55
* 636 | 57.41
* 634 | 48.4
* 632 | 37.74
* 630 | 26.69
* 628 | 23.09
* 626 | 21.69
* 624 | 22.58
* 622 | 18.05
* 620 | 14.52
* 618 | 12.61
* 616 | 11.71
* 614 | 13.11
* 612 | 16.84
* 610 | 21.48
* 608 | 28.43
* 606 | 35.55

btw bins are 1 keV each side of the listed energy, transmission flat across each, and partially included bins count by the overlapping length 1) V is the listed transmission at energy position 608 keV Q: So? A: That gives 28.43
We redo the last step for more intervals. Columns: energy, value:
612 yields 16.84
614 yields 13.11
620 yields 14.52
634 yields 48.4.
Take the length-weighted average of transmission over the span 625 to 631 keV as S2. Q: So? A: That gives 23.8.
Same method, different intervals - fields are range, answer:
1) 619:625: 18.4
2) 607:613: 22.2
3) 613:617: 12.4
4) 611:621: 13.8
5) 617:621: 13.6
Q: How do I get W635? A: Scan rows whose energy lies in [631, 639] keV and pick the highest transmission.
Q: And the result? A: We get 61.55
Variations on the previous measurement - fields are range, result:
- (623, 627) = 22.58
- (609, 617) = 21.48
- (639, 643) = 66.44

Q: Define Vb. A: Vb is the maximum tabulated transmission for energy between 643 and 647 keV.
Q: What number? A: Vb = 66.05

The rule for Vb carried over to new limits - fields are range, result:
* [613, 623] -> 18.05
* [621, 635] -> 48.4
